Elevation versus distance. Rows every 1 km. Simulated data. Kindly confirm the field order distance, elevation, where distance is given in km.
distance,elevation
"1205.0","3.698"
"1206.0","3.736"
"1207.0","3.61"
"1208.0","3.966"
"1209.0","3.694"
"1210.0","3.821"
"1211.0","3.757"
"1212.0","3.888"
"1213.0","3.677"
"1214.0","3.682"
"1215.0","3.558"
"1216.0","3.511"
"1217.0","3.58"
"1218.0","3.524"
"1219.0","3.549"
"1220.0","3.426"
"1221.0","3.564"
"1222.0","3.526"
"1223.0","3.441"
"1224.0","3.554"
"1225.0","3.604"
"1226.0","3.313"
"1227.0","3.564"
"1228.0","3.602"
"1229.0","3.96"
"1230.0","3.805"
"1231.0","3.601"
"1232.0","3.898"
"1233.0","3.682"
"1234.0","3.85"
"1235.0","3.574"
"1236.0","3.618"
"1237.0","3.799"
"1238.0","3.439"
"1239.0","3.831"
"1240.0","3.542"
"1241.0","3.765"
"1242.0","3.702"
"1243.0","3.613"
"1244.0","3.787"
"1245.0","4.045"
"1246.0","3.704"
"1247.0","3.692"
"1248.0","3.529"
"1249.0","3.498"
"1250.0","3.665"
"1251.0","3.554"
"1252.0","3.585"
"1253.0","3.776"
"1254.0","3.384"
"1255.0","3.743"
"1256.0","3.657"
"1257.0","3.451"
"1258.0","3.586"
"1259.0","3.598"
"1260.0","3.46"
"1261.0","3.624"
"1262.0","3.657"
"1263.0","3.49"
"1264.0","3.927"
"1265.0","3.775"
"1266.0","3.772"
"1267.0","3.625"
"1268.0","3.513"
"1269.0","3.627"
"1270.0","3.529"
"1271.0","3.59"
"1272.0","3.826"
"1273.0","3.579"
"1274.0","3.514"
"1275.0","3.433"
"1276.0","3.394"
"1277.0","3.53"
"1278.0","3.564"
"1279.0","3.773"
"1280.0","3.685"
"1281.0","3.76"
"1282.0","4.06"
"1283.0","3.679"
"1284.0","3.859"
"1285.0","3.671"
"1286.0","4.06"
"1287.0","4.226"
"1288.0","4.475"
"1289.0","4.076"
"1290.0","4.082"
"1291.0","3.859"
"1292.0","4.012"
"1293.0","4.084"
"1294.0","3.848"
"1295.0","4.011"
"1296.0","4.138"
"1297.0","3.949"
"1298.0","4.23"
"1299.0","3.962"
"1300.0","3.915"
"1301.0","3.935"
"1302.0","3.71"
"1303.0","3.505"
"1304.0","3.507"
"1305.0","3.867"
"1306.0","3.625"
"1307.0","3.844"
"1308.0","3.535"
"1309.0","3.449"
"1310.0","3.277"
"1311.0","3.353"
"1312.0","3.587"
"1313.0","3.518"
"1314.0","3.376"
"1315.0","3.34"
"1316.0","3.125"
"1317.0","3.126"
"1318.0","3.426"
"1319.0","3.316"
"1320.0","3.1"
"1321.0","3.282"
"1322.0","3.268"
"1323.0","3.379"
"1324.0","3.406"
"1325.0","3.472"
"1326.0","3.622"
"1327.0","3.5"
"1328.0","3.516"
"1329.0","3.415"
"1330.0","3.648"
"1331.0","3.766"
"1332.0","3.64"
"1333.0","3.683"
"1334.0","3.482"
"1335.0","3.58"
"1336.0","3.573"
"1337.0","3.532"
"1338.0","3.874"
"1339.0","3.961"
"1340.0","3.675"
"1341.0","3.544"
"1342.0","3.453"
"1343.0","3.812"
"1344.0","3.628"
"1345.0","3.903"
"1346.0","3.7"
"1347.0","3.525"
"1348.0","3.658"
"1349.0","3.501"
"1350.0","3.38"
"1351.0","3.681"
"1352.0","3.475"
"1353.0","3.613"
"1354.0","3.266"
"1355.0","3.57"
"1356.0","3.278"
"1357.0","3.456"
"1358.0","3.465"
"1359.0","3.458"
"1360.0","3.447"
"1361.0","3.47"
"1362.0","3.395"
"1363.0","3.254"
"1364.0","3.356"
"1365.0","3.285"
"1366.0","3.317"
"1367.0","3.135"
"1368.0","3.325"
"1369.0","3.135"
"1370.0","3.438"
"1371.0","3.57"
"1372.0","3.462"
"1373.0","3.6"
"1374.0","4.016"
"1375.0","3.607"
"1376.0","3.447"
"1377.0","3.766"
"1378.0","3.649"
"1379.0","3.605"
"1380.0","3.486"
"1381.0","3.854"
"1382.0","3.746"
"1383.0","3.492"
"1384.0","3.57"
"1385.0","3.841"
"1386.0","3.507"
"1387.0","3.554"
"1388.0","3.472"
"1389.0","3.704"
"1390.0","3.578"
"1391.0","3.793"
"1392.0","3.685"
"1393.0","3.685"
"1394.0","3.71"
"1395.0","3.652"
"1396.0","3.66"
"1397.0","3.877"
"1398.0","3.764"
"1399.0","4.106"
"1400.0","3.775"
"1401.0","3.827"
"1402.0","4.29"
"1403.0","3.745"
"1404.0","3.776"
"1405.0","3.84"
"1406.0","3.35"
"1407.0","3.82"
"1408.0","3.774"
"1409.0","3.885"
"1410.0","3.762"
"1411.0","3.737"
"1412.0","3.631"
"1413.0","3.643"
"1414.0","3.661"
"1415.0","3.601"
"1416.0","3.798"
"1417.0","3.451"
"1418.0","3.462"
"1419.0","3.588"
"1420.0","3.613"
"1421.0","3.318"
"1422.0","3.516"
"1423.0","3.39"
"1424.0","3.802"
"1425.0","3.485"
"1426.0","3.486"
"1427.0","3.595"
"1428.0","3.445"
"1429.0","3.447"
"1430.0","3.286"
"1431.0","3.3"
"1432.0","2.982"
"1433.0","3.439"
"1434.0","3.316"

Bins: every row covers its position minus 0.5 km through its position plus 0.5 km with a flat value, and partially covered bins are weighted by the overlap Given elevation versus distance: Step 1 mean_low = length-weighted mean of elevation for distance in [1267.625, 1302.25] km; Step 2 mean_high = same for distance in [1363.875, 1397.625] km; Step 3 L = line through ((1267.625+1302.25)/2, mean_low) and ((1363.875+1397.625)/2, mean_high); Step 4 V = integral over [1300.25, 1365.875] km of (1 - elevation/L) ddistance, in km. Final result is 3.4 km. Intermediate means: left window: 3.84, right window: 3.58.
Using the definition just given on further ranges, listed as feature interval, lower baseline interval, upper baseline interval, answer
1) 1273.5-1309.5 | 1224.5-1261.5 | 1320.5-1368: -2.4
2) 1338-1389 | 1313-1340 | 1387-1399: 0.9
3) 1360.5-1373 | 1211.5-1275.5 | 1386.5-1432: 1.0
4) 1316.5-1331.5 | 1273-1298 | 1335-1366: 1.0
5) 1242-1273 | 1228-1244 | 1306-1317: -0.1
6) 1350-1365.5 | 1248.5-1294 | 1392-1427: 1.1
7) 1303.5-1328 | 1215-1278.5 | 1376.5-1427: 1.4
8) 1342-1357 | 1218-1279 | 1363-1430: 0.2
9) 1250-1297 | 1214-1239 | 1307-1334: -2.9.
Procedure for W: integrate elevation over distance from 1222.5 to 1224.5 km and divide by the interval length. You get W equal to 3.5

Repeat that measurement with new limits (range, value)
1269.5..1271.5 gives 3.56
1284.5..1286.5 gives 3.87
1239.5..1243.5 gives 3.66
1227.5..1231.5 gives 3.74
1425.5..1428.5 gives 3.51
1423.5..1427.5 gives 3.59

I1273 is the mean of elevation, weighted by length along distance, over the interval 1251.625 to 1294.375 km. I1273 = 3.73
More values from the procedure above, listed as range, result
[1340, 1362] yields 3.54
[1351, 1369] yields 3.39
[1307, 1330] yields 3.4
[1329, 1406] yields 3.6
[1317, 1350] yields 3.55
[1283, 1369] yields 3.6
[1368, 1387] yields 3.59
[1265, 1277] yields 3.59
